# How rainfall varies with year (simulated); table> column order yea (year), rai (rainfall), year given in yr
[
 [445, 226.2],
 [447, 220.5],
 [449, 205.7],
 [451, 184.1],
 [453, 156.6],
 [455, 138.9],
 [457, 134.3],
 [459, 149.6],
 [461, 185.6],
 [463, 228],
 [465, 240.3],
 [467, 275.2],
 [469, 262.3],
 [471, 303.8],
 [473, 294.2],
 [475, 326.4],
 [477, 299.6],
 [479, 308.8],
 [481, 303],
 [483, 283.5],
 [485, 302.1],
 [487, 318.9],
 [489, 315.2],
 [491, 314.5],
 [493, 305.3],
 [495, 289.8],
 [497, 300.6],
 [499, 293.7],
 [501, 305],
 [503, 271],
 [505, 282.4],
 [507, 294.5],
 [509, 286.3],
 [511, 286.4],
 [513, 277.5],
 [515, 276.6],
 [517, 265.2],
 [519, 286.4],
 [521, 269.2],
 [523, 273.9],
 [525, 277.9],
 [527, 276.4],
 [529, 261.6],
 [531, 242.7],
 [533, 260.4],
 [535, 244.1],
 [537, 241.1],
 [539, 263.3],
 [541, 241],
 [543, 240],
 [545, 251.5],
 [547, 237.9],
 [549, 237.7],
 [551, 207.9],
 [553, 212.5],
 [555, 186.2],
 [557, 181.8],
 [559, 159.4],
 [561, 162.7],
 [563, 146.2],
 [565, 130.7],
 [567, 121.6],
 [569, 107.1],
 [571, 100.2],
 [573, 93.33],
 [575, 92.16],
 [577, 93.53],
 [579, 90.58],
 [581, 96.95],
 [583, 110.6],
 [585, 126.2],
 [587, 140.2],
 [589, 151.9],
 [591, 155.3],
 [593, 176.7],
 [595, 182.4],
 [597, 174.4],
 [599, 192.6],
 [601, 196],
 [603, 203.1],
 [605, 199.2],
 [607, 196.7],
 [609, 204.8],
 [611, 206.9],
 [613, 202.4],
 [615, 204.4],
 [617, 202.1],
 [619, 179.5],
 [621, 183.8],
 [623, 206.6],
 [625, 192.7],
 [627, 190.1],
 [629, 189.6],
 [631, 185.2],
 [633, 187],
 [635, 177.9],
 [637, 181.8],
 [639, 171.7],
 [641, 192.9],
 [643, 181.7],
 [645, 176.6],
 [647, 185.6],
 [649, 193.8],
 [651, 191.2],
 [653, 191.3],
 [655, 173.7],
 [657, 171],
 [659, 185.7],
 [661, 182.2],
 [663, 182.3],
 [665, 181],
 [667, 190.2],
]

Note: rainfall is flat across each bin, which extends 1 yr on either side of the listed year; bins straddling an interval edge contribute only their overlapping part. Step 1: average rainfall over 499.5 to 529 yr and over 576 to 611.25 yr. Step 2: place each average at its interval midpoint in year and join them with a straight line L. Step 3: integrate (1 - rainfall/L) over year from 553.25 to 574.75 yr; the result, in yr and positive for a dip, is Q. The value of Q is 7.0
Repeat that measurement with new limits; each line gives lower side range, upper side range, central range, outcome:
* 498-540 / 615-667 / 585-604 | 4.04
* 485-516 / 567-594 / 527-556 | -4.97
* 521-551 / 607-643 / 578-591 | 5.74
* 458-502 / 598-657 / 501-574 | 6.29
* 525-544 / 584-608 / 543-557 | 0.81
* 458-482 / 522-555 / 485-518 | -4.72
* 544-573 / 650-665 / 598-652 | -3.89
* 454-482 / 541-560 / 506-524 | -4.06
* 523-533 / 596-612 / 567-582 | 8.43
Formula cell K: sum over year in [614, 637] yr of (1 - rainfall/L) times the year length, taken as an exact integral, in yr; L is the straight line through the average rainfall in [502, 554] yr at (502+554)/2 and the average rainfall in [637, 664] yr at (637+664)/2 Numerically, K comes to 1.0 yr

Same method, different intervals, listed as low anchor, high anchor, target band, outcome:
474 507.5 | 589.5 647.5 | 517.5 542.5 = 0.5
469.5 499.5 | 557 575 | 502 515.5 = -1.7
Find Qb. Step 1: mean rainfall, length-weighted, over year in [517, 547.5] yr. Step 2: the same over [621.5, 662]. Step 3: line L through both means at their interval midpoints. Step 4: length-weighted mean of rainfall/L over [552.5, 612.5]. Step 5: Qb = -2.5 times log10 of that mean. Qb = 0.409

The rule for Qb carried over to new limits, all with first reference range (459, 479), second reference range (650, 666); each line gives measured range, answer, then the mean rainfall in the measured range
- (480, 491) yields -0.19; 305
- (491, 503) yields -0.18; 298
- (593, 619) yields 0.05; 196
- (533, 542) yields -0.06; 249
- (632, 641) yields 0.06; 181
